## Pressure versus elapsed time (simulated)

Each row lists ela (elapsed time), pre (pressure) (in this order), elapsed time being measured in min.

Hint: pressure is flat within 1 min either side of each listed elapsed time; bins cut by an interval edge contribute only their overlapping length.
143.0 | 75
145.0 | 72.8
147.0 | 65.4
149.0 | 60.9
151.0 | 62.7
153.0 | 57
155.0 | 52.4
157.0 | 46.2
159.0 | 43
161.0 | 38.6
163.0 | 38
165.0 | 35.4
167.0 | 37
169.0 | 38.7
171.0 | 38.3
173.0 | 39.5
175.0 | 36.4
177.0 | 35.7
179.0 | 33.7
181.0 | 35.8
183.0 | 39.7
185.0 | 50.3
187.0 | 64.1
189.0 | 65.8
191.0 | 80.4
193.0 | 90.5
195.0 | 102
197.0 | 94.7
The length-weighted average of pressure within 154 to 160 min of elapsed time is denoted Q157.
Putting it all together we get 47.2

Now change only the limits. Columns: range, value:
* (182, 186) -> 45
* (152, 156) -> 54.7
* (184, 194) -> 70.2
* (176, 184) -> 36.2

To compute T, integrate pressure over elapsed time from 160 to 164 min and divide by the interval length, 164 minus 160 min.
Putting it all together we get 38.3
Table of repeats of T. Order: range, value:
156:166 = 40.2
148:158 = 55.8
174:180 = 35.3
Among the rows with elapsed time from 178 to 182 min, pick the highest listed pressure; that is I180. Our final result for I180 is 35.8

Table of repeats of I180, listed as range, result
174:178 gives 36.4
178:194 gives 90.5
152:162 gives 57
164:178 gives 39.5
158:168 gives 43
